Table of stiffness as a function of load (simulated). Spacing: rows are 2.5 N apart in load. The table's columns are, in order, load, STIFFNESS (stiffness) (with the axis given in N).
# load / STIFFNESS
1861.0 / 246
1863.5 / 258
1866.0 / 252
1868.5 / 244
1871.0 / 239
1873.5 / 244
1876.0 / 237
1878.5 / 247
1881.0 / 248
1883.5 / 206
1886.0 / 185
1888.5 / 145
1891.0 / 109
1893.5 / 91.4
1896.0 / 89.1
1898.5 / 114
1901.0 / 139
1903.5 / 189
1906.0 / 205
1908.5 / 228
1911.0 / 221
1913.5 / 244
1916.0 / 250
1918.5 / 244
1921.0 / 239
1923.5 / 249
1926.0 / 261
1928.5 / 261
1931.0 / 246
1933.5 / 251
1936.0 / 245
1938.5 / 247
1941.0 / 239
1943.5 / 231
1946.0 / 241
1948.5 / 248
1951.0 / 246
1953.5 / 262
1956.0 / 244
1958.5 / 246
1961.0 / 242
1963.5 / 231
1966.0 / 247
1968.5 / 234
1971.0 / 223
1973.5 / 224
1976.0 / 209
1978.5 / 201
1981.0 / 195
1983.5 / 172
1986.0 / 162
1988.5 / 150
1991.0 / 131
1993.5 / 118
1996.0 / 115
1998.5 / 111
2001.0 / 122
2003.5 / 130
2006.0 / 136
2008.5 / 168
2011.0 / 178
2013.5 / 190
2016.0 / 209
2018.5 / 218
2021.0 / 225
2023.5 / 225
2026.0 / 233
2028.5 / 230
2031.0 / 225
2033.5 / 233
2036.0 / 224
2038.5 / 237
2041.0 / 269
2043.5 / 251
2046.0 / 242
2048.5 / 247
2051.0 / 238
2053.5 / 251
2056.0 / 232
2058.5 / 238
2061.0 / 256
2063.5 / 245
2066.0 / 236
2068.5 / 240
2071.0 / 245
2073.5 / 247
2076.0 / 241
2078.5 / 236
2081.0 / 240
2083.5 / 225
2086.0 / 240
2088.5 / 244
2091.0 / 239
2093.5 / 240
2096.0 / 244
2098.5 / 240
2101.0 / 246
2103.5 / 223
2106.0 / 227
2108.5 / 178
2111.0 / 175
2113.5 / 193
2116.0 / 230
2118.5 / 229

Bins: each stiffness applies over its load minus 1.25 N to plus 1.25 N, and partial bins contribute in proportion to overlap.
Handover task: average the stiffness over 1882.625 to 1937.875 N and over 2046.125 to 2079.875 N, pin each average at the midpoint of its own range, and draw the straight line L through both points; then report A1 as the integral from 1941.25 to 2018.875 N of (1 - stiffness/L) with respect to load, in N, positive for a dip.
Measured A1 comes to 8.4 N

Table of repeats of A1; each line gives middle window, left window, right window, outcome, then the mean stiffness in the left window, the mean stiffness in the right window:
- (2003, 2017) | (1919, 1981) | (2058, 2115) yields 3.9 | 239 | 232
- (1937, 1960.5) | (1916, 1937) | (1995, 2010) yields -3.3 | 250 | 131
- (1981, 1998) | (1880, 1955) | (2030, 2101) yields 6.2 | 212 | 241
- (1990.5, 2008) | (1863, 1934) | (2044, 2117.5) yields 7.7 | 211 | 234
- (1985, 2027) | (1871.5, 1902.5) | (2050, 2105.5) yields 9.8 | 173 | 240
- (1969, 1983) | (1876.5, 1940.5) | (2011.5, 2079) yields 0.7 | 207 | 235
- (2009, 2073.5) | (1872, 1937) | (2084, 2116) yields -3.8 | 207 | 224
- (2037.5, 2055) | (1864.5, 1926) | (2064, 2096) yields -1.1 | 204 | 240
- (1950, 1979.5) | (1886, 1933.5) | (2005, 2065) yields -3.5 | 197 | 225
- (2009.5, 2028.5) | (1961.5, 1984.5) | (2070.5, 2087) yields 1.2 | 216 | 239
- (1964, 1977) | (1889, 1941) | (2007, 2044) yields -0.9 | 206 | 220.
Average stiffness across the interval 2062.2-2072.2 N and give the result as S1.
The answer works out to 242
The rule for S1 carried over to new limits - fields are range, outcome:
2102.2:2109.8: 209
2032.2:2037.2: 229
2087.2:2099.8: 241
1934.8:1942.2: 244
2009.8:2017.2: 192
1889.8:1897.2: 96.5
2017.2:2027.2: 225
